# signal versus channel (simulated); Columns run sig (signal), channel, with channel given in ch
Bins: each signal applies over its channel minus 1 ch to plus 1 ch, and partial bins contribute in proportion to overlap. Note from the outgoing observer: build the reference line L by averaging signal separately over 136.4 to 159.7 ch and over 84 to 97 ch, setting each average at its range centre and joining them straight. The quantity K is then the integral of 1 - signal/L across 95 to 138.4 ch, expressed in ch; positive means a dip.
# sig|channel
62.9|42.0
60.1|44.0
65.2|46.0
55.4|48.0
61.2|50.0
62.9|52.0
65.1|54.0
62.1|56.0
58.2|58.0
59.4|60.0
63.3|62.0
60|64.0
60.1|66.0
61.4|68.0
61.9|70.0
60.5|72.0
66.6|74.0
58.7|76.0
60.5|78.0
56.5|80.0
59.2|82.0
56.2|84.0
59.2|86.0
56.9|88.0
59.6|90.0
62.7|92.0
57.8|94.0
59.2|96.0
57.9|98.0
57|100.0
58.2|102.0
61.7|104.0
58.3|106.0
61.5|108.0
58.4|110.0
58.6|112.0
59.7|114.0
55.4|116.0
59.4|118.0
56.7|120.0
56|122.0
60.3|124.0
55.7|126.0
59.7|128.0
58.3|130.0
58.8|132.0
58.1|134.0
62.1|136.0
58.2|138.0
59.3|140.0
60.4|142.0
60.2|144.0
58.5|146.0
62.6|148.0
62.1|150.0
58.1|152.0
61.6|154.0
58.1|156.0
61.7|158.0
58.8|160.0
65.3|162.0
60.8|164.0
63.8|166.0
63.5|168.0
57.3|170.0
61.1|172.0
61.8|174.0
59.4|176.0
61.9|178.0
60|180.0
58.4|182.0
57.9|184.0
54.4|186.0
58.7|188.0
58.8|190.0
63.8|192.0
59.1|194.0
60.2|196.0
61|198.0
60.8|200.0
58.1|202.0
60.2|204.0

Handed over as 0.6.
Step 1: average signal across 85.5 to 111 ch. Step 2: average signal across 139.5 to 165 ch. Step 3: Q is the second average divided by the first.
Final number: 1.0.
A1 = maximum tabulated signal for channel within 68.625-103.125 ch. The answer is 66.6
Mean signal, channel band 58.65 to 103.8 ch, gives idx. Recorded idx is 59.7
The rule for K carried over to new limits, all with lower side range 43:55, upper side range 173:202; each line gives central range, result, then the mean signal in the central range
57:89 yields 0.7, 59.9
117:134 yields 0.7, 58.1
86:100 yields 0.5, 58.9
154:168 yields -0.4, 61.6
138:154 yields 0.0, 60.1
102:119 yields 0.5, 59.1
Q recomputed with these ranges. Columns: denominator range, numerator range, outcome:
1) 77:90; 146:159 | 1.04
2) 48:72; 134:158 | 0.98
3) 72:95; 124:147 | 0.99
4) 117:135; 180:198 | 1.02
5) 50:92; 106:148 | 0.97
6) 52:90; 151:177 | 1.01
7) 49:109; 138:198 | 1.00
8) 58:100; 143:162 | 1.01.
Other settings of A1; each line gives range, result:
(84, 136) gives 62.7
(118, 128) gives 60.3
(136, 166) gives 65.3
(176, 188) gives 61.9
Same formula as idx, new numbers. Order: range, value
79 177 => 59.4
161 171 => 62.1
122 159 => 59.6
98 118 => 58.7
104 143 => 58.8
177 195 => 59.2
